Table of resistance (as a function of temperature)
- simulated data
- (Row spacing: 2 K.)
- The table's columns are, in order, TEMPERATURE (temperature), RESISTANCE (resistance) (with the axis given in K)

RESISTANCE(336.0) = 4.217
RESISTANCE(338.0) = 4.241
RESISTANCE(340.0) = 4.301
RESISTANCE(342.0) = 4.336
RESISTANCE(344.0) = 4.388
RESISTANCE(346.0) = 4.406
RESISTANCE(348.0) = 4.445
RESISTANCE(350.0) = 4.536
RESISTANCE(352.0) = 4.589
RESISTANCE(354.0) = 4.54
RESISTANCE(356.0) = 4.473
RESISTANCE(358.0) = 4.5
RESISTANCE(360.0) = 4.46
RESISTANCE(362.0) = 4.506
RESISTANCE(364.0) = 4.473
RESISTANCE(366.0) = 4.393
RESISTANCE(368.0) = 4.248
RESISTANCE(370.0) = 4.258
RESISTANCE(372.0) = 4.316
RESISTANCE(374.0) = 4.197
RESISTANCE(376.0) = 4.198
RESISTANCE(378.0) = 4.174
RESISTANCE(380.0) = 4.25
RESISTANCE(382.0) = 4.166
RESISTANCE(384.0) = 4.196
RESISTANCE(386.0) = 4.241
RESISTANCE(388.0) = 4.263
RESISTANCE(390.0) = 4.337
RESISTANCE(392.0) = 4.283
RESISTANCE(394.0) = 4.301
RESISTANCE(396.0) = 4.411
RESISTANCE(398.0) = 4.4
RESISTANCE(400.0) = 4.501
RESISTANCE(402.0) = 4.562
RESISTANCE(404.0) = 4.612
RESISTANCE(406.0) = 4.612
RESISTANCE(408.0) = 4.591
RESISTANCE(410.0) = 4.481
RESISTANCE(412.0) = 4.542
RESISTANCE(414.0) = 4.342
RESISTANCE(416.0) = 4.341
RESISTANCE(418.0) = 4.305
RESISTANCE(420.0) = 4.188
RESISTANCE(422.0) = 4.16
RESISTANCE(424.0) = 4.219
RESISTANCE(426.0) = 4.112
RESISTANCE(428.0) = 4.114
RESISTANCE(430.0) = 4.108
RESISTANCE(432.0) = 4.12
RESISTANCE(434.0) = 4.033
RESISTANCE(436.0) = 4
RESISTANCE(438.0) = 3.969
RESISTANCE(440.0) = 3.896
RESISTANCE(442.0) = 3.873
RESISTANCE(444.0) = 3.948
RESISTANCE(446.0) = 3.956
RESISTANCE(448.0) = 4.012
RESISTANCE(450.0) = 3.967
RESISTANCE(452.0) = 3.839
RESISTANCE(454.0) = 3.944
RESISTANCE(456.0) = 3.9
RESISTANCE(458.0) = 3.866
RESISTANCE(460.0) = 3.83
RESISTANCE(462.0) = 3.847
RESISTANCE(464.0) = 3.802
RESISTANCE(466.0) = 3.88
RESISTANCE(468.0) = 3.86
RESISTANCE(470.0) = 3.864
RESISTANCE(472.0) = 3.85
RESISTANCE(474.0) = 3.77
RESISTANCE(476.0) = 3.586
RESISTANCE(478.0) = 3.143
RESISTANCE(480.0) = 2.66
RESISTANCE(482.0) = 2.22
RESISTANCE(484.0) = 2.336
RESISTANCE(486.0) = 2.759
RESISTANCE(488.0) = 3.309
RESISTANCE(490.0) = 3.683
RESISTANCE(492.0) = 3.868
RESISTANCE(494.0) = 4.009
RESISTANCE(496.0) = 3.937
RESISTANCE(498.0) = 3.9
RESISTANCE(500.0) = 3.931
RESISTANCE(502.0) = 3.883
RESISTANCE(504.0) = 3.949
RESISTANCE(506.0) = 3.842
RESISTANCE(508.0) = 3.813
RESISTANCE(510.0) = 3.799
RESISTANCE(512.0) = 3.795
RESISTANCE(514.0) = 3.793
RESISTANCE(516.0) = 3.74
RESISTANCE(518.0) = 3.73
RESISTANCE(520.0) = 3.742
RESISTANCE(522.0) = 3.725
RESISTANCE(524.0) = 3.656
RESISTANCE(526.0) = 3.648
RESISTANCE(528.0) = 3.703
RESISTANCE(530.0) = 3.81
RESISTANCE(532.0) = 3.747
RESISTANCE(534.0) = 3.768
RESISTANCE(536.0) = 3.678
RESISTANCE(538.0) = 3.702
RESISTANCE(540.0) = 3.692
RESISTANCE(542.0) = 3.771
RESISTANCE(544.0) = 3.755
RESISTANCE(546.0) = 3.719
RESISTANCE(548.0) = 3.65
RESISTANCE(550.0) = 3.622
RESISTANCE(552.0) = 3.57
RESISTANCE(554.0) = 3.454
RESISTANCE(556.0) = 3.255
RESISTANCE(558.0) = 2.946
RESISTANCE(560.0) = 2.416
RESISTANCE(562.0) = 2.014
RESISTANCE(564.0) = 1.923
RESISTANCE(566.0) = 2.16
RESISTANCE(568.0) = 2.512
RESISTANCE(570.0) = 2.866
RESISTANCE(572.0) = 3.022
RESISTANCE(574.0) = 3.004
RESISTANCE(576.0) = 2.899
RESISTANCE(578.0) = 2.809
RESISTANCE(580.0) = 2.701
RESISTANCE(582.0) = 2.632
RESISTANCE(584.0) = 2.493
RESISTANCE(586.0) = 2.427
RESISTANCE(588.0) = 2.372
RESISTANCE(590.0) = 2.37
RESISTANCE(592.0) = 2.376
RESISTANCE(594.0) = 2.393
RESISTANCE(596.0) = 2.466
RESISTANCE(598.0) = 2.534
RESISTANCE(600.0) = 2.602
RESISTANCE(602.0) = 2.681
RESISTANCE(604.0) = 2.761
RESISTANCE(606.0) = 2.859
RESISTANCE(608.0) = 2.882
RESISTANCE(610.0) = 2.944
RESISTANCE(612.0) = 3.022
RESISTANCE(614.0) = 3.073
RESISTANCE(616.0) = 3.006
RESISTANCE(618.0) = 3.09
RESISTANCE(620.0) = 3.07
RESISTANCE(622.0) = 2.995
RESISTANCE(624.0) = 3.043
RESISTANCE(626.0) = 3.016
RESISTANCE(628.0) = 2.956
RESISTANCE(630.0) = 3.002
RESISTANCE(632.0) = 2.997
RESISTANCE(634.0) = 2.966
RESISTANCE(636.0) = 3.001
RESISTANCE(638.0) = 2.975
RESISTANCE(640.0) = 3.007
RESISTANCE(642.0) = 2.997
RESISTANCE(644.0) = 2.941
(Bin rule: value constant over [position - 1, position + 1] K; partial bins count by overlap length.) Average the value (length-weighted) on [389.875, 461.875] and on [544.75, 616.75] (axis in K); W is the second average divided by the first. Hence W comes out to 0.7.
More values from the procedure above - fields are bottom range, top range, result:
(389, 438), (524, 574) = 0.76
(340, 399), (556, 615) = 0.61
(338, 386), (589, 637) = 0.65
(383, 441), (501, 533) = 0.88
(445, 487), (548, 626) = 0.78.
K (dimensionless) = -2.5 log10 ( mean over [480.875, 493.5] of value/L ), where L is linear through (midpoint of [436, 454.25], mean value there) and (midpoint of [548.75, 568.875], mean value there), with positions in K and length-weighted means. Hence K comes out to 0.15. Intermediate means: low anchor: 3.94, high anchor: 2.8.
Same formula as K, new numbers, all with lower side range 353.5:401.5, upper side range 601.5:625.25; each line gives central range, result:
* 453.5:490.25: 0.10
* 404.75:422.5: -0.07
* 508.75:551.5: -0.09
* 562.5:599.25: 0.23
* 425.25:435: -0.02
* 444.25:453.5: -0.01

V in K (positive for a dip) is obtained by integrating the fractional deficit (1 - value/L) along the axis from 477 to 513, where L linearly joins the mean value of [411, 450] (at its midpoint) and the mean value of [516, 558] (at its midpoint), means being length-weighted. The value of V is 3.2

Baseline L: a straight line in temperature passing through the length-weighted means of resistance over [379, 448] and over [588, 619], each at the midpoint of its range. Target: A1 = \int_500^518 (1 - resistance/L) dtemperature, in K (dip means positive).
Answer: -1.8 K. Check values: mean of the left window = 4.24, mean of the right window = 2.73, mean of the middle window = 3.83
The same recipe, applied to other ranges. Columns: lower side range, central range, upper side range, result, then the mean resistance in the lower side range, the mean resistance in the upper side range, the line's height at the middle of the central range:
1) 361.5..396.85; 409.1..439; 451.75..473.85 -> -1.1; 4.29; 3.86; 4.06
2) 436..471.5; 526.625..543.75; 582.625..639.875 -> -2.1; 3.9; 2.8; 3.33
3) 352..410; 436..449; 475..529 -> 0.1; 4.38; 3.56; 3.96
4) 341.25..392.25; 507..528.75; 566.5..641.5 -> -2.4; 4.35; 2.8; 3.37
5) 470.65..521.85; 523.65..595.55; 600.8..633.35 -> 4.4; 3.57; 2.96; 3.25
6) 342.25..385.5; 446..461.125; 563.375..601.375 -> -1.2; 4.37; 2.56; 3.63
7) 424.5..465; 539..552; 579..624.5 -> -2.1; 3.96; 2.73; 3.17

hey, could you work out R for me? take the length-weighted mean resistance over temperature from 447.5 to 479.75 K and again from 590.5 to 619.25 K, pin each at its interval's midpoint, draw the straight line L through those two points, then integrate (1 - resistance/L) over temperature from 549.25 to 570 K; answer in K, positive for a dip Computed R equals 2.1 K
